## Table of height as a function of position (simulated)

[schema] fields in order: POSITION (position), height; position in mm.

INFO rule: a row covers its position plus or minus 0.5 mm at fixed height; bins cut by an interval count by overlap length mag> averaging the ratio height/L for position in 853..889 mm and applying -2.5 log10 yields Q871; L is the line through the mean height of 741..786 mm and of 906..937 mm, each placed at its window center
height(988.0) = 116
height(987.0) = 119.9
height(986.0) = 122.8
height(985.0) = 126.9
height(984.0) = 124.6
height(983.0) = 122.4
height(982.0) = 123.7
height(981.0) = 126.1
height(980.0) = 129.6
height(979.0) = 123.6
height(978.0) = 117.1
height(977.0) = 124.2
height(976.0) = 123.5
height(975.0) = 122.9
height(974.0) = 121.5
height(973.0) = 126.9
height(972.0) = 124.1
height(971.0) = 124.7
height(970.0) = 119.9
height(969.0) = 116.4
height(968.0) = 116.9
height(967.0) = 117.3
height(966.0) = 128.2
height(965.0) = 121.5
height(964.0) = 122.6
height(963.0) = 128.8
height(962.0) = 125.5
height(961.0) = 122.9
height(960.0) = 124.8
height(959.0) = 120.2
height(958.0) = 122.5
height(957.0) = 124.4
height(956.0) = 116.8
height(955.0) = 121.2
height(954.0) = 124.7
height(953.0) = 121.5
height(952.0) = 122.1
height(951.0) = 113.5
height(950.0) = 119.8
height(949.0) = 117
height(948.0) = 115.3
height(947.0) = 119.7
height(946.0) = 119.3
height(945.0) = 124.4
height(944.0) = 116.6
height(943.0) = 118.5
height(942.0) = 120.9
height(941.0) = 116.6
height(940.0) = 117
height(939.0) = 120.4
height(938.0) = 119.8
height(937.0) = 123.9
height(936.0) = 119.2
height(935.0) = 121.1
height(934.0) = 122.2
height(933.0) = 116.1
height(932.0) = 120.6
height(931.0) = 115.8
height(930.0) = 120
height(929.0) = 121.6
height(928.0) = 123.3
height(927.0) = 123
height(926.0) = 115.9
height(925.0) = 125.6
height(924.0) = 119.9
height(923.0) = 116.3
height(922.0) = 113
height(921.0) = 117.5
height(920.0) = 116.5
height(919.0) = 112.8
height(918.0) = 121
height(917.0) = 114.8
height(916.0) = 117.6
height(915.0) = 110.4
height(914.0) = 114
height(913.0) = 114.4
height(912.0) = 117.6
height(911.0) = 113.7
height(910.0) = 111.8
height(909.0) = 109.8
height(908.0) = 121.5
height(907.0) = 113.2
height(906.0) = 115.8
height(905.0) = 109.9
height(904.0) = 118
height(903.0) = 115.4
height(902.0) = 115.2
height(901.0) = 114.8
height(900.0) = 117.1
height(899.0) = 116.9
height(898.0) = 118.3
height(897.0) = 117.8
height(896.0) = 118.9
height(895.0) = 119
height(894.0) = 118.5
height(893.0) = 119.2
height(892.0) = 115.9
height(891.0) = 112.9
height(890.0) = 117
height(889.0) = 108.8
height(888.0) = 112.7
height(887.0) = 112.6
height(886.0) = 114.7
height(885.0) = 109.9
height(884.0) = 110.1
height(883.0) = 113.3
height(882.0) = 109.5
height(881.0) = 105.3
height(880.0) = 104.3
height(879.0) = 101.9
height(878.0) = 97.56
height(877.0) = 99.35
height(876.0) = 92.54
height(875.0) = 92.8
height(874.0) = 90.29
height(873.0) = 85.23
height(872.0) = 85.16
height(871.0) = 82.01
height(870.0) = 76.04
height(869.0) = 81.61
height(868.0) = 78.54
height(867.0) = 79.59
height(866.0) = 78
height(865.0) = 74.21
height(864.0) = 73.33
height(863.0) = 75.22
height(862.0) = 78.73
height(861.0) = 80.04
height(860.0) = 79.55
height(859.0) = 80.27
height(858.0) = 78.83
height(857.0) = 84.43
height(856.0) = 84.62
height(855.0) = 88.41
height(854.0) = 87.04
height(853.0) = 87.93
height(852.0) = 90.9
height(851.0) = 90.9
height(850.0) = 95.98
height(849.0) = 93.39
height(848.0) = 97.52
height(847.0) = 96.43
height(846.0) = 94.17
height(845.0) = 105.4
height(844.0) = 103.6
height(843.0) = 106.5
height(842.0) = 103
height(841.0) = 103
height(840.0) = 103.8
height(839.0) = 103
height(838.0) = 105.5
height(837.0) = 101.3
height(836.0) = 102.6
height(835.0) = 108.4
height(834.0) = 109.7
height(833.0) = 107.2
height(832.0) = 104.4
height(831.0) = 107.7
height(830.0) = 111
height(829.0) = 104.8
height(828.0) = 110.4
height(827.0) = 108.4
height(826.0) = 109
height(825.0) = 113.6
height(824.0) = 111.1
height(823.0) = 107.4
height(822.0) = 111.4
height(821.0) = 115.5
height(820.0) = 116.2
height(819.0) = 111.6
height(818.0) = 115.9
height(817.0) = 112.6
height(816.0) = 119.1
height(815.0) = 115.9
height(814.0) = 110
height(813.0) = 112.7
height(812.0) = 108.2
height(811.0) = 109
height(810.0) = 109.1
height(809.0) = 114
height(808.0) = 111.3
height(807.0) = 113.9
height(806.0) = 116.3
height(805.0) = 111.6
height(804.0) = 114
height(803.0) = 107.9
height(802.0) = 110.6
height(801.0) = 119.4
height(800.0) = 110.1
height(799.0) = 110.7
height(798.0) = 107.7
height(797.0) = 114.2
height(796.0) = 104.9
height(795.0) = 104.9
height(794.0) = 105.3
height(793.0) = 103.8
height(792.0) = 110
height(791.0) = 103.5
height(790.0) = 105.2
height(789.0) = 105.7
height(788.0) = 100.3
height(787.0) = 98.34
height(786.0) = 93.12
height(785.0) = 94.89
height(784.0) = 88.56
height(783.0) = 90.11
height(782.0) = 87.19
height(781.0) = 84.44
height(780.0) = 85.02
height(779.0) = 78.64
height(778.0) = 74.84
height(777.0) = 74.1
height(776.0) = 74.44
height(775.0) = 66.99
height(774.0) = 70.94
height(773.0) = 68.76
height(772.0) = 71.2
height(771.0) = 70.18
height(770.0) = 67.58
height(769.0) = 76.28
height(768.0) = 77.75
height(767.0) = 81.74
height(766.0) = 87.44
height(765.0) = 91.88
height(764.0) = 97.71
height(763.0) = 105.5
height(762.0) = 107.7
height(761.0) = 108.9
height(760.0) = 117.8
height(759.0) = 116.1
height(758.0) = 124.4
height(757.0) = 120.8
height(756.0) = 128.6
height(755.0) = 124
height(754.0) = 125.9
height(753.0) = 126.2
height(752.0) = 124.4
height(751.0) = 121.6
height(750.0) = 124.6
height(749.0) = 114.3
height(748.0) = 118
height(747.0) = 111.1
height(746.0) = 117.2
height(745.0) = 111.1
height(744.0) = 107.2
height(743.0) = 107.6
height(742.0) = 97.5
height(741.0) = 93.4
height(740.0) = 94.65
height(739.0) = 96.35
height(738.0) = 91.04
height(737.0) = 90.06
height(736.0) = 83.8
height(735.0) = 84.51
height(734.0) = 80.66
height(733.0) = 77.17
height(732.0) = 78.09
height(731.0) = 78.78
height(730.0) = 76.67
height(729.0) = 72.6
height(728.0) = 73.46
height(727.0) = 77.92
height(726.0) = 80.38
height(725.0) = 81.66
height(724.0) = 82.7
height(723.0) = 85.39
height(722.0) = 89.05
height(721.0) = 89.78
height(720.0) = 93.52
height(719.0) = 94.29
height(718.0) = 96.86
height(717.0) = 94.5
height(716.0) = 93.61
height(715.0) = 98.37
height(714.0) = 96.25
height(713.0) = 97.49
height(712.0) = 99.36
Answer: 0.219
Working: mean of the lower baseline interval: 98.1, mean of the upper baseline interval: 117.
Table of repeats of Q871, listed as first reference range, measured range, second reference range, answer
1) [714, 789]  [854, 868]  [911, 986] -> 0.33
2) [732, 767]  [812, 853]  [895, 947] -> 0.05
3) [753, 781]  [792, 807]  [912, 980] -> -0.13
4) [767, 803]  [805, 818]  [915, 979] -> -0.17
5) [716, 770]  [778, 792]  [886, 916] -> 0.10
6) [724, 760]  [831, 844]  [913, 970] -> 0.05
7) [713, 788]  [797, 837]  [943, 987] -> -0.09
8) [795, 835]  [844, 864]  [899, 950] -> 0.28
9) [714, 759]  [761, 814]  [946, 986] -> 0.08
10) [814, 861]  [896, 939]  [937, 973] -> -0.02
